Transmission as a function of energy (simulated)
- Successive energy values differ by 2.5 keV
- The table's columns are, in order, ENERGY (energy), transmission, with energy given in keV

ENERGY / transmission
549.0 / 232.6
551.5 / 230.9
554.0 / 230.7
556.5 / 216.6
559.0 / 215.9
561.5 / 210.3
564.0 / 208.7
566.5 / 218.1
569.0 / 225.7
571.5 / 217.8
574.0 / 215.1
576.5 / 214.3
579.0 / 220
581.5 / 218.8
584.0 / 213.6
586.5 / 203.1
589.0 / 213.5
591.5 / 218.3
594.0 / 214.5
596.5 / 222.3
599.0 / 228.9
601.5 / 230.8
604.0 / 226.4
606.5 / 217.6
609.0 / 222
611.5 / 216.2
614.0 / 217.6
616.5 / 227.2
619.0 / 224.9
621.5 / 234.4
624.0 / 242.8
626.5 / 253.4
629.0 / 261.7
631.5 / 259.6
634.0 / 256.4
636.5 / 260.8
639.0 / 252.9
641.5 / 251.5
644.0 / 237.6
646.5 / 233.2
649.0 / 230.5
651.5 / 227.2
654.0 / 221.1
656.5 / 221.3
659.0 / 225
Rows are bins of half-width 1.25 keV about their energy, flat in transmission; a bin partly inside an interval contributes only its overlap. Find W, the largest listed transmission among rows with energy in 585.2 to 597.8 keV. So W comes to 222.3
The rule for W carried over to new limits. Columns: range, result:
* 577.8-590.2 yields 220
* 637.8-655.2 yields 252.9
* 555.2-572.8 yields 225.7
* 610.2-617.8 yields 227.2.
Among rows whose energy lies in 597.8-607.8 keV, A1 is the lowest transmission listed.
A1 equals 217.6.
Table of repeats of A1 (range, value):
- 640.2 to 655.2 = 221.1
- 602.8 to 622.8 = 216.2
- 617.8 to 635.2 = 224.9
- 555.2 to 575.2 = 208.7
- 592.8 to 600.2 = 214.5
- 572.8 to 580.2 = 214.3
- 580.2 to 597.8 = 203.1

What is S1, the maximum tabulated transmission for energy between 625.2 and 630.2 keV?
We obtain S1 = 261.7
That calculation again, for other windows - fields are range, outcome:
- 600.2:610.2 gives 230.8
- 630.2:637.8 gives 260.8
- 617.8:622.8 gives 234.4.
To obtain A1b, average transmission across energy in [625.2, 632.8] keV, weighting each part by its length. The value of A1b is 258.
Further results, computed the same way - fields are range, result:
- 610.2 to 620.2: 221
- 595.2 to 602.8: 227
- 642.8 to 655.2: 230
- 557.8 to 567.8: 213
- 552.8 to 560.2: 221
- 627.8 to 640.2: 258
